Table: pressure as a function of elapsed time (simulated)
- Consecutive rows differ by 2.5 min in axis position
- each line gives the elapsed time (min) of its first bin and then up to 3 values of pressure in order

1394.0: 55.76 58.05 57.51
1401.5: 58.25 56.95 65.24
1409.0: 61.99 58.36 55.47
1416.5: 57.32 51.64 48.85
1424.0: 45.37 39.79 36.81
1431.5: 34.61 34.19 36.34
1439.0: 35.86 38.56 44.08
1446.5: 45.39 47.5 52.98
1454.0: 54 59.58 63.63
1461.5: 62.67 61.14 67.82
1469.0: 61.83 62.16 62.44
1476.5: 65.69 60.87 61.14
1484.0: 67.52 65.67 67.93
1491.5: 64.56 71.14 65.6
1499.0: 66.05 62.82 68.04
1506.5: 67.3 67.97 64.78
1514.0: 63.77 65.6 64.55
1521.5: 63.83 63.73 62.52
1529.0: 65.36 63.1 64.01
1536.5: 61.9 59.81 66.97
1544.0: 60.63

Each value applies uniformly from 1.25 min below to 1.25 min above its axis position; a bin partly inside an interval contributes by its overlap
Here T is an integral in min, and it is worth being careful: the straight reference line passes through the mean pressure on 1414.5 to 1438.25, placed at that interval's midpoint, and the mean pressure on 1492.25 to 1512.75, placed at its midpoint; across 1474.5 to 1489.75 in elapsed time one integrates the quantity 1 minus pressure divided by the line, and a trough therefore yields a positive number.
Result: -1.1 min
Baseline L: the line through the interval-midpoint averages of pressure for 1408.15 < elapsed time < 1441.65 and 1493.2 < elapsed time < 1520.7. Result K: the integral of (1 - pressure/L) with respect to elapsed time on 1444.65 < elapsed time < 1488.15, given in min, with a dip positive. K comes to -3.14 min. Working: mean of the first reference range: 45.4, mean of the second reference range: 66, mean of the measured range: 60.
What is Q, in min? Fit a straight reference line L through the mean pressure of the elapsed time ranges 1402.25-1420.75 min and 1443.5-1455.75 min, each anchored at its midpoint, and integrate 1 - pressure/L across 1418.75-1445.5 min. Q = 6.6 min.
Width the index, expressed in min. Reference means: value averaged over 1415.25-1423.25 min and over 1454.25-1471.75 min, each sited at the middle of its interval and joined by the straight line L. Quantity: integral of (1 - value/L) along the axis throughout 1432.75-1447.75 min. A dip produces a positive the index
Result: 4.7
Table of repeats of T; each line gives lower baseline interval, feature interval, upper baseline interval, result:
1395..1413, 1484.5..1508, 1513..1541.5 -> -1.5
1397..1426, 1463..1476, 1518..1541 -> -0.8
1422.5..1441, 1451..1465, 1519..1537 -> -4.5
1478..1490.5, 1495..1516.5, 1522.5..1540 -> -0.6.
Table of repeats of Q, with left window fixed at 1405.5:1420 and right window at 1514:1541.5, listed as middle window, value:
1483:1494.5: -0.98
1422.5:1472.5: 9.08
